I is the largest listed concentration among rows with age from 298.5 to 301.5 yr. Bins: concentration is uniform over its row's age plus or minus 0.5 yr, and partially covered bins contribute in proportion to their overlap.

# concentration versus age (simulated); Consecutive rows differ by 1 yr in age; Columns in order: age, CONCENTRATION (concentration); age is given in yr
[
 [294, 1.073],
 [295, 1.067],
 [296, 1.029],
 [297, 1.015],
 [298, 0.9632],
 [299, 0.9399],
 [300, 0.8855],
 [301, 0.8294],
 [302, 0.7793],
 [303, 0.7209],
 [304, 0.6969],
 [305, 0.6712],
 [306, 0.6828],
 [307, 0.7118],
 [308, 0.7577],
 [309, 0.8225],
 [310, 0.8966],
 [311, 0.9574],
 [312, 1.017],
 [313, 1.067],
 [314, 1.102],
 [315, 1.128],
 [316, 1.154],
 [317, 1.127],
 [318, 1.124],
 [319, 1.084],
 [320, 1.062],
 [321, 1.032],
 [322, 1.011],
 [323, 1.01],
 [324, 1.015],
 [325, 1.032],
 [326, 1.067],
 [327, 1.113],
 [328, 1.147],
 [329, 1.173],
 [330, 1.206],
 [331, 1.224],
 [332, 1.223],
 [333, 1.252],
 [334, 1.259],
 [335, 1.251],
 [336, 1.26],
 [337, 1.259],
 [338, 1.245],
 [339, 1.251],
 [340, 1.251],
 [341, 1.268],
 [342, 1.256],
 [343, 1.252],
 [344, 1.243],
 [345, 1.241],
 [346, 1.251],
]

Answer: 0.9399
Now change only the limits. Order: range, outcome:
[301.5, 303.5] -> 0.7793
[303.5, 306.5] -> 0.6969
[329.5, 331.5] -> 1.224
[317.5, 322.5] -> 1.124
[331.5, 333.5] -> 1.252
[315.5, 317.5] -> 1.154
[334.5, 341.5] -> 1.268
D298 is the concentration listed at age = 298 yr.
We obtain 0.9632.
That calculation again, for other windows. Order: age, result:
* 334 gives 1.259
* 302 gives 0.7793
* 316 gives 1.154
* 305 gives 0.6712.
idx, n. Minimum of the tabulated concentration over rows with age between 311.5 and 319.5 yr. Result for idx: 1.017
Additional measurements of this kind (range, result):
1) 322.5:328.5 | 1.01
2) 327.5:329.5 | 1.147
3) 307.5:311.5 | 0.7577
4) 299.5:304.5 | 0.6969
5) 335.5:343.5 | 1.245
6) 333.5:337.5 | 1.251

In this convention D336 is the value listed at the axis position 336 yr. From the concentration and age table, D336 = 1.26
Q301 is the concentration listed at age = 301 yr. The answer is 0.8294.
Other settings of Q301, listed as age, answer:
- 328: 1.147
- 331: 1.224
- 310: 0.8966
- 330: 1.206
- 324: 1.015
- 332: 1.223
